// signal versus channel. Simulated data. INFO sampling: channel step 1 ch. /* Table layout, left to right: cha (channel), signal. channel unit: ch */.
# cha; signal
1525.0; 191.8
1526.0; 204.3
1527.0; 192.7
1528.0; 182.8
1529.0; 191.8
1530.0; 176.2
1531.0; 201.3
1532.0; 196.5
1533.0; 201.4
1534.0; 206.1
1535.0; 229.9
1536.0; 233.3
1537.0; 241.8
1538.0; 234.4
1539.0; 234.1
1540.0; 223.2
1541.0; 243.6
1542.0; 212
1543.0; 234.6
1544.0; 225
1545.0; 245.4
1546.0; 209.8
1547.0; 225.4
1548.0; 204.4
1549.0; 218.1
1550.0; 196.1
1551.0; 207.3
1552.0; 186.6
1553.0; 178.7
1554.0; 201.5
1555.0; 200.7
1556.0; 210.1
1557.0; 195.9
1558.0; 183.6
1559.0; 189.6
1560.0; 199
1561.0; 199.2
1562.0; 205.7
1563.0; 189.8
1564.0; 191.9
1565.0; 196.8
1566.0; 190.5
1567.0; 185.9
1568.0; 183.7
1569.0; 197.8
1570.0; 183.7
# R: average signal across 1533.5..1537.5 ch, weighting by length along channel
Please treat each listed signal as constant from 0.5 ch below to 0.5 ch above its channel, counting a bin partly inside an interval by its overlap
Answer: 228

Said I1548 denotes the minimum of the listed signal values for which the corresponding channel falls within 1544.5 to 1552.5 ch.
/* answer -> 186.6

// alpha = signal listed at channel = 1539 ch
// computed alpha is 234.1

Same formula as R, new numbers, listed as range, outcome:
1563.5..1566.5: 193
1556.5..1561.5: 193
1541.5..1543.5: 223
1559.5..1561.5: 199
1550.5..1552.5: 197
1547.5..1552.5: 202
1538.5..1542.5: 228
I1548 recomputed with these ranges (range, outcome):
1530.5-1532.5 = 196.5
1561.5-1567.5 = 185.9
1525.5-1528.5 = 182.8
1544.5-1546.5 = 209.8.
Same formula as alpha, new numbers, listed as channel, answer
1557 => 195.9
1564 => 191.9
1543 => 234.6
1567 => 185.9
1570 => 183.7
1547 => 225.4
